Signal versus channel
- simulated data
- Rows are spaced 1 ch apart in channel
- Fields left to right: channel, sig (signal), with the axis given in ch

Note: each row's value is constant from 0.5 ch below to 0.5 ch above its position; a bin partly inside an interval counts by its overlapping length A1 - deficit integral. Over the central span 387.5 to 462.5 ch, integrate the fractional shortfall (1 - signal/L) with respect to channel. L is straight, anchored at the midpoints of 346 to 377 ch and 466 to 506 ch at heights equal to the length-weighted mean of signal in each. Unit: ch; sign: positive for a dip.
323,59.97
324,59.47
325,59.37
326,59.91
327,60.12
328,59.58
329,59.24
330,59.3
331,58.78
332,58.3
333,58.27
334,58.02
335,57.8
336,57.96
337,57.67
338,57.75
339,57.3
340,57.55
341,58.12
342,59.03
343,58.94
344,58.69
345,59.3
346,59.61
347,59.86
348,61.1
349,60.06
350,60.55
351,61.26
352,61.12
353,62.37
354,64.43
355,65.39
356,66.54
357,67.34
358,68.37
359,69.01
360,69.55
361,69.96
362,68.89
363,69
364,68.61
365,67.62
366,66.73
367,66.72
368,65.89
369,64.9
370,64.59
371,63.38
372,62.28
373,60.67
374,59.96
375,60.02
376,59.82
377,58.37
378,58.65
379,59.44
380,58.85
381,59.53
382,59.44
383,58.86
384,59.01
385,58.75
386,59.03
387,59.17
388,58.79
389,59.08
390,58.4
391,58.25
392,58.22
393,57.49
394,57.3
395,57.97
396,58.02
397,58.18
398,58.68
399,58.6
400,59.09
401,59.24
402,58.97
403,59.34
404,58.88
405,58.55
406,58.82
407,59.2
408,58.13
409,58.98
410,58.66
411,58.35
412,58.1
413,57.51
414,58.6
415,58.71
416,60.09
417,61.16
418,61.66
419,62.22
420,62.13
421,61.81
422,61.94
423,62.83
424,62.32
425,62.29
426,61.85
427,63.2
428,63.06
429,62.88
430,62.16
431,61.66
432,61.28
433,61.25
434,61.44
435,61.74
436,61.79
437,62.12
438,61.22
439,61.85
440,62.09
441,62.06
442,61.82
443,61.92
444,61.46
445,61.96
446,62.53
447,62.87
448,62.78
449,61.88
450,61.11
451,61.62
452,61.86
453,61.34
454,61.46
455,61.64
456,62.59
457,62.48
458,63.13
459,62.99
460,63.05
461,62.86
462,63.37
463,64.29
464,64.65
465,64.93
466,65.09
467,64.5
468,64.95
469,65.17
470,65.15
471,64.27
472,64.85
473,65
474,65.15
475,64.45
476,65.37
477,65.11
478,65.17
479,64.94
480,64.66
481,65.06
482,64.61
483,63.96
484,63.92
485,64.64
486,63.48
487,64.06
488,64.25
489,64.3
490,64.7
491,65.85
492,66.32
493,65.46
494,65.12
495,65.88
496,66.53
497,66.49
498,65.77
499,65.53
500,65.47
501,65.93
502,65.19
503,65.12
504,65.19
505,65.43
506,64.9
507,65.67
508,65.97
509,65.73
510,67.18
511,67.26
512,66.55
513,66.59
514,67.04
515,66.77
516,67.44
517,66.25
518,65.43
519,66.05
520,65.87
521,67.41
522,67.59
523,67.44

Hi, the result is 4.6 ch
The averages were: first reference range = 64.4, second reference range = 65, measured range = 60.7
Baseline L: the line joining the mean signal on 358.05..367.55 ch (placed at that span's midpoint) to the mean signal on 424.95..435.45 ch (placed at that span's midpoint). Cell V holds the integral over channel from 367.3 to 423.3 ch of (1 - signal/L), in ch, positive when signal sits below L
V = 4.8 ch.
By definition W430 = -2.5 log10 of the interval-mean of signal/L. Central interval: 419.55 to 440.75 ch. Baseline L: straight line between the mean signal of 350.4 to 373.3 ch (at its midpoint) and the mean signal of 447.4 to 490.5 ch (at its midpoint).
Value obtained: 0.043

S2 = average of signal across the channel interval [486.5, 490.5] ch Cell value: 64.3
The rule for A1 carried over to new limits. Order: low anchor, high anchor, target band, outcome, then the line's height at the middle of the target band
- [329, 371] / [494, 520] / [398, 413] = 1.2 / 63.7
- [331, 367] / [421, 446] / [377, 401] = 1.4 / 62.2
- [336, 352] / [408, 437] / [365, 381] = -0.6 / 59.8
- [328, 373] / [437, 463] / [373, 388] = 0.7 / 62.3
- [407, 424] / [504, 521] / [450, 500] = -0.3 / 63.9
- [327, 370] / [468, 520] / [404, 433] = 1.4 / 63.8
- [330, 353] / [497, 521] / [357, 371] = -1.8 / 60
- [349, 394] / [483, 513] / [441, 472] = 0.7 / 64.5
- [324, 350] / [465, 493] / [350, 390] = -1.8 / 60.3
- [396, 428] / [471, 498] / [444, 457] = 0.1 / 62.6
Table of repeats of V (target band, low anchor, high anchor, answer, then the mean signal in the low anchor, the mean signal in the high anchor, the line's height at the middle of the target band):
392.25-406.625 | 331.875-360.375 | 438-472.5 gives 0.8 ch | 61.1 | 62.9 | 62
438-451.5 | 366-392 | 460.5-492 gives 0.3 ch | 60.6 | 64.6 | 63.3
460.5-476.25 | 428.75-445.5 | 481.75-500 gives -0.2 ch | 61.8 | 65.1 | 63.7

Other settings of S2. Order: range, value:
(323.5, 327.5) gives 59.7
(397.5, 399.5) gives 58.6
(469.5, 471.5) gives 64.7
